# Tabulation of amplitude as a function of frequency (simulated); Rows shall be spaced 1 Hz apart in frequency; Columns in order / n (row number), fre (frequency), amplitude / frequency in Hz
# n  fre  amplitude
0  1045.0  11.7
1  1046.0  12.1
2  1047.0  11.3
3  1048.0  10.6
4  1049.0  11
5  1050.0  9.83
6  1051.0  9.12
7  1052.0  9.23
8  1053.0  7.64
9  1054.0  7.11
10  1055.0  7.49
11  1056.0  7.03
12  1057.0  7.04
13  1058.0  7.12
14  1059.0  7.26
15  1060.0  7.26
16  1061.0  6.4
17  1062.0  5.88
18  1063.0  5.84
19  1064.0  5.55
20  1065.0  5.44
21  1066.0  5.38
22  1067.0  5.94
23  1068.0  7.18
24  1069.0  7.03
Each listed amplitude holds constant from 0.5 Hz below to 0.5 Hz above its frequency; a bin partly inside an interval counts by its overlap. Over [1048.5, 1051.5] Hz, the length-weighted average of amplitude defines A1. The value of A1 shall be 9.98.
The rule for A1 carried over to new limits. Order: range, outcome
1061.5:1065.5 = 5.68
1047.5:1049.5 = 10.8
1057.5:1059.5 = 7.19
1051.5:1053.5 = 8.44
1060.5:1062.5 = 6.14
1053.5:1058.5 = 7.16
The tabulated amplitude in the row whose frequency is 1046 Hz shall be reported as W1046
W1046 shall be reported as 12.1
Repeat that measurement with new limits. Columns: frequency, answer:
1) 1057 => 7.04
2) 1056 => 7.03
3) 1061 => 6.4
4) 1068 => 7.18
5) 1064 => 5.55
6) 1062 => 5.88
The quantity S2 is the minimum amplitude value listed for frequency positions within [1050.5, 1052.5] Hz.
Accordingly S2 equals 9.12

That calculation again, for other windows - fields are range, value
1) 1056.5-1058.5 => 7.04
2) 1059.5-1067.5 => 5.38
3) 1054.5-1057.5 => 7.03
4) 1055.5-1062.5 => 5.88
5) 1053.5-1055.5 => 7.11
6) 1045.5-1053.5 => 7.64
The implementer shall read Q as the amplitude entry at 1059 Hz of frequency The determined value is 7.26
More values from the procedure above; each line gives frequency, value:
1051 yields 9.12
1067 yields 5.94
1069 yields 7.03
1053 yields 7.64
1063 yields 5.84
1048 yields 10.6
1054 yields 7.11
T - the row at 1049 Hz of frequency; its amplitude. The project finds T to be 11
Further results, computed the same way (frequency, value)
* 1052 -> 9.23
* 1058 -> 7.12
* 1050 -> 9.83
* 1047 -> 11.3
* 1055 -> 7.49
